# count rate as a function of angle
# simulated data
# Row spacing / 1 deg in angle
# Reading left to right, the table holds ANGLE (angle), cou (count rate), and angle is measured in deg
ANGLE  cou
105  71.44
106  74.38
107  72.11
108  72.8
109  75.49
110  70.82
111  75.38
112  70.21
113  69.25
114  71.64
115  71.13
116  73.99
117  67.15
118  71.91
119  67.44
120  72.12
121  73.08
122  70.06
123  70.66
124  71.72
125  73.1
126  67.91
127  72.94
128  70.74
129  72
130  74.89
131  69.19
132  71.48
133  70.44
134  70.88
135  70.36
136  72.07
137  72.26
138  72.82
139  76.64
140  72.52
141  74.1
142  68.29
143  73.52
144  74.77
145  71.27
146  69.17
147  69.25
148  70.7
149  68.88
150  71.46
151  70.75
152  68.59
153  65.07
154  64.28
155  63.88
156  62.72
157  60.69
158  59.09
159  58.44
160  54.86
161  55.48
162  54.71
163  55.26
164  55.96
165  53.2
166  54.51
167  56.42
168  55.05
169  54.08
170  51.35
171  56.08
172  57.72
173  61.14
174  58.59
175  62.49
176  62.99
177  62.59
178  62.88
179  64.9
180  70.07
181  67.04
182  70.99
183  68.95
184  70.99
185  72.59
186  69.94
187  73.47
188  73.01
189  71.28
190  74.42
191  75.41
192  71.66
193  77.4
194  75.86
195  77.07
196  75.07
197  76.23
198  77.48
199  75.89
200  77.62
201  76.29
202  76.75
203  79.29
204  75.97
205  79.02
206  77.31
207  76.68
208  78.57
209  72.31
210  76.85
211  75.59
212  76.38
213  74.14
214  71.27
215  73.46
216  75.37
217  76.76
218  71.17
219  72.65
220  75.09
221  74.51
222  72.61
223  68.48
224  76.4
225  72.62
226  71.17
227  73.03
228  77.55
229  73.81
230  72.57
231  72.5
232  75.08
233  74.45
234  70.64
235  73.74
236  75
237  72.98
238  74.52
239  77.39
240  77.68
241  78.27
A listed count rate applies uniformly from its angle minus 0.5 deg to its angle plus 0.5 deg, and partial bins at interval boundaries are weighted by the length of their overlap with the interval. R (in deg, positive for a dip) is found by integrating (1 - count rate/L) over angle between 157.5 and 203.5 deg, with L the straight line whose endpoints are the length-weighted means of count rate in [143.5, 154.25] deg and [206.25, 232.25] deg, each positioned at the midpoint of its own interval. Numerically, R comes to 3.6 deg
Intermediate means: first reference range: 69.6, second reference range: 74.1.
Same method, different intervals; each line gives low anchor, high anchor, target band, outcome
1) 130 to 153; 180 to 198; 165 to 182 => 2.93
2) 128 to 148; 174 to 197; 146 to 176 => 4.46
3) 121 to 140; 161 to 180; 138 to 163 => -0.58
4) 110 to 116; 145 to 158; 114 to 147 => -0.97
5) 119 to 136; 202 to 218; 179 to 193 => 0.56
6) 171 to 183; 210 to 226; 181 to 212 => -2.91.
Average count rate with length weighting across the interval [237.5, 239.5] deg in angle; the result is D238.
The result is 76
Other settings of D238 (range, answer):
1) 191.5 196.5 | 75.4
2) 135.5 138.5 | 72.4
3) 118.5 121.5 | 70.9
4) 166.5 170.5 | 54.2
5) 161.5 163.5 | 55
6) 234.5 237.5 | 73.9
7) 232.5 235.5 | 72.9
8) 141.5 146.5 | 71.4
